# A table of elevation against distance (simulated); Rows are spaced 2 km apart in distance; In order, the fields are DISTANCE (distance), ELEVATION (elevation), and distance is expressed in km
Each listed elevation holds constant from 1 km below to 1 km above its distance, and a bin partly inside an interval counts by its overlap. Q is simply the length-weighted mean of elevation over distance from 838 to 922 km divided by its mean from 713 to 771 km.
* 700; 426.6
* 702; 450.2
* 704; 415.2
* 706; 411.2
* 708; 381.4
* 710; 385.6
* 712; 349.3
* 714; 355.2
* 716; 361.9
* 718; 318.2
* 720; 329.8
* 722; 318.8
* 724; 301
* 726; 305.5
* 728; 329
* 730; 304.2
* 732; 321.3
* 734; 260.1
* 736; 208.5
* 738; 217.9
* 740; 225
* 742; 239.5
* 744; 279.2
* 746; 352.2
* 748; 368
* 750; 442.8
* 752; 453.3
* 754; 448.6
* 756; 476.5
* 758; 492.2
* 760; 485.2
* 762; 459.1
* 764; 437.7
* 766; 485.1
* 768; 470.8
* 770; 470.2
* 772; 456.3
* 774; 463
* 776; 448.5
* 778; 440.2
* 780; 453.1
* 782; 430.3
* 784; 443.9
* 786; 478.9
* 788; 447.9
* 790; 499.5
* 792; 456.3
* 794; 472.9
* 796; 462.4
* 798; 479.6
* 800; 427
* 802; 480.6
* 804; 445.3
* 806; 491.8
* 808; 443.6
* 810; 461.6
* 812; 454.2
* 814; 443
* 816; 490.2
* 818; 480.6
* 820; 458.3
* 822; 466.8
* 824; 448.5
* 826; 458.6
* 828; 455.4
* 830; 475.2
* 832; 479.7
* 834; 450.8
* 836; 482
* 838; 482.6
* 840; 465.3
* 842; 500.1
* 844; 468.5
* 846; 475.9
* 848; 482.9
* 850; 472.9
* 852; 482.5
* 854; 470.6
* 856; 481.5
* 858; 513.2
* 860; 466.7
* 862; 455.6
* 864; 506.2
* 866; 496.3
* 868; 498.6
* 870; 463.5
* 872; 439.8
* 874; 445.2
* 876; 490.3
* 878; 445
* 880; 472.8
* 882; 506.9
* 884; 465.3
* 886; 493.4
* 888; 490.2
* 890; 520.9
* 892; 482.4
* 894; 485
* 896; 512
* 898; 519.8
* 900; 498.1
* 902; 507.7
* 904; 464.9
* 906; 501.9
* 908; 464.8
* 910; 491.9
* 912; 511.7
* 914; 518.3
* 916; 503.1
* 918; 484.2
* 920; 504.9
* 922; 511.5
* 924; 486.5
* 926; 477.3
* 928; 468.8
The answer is 1.3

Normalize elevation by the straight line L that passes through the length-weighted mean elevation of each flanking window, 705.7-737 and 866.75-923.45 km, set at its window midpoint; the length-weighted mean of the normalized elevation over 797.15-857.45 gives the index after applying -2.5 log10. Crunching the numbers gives -0.107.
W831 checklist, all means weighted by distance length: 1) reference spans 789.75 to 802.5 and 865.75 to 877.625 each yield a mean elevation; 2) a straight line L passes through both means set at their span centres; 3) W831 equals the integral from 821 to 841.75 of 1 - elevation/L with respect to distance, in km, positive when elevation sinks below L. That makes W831 0.0 km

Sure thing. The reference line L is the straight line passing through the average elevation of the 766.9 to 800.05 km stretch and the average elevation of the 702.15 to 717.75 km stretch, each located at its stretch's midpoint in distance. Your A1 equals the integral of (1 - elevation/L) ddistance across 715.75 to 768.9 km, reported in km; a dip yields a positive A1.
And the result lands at 7.53 km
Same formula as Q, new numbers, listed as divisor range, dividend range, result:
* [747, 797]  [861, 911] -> 1.06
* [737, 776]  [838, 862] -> 1.18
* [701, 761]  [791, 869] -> 1.34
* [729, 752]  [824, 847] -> 1.57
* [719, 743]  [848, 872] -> 1.72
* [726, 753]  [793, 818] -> 1.51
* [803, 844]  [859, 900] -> 1.04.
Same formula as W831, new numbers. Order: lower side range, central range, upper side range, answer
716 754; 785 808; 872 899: -4.9 km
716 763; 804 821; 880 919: -2.1 km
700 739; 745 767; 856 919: -4.6 km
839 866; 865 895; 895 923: 0.6 km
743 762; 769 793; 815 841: -0.9 km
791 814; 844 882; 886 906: 0.7 km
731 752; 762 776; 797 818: -3.6 km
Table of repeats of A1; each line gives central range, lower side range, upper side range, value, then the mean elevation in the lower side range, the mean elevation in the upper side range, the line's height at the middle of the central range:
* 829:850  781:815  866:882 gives -0.5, 460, 470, 465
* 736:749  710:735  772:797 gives 3.3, 324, 458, 367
